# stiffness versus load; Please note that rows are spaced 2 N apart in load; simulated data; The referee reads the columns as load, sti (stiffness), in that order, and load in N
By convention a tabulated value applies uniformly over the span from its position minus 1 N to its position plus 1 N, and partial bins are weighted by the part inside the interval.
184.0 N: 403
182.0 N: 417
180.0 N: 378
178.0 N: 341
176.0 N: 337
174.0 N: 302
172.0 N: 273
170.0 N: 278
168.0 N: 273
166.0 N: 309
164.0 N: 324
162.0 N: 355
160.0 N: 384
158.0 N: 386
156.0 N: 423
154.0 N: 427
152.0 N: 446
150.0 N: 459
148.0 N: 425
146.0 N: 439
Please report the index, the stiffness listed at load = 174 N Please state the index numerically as 302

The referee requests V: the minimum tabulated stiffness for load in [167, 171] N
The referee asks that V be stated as 273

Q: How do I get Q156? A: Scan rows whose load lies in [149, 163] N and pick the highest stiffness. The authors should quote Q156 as 459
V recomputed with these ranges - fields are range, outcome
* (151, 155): 427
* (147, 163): 355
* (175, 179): 337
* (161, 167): 309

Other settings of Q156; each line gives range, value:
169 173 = 278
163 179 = 341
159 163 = 384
